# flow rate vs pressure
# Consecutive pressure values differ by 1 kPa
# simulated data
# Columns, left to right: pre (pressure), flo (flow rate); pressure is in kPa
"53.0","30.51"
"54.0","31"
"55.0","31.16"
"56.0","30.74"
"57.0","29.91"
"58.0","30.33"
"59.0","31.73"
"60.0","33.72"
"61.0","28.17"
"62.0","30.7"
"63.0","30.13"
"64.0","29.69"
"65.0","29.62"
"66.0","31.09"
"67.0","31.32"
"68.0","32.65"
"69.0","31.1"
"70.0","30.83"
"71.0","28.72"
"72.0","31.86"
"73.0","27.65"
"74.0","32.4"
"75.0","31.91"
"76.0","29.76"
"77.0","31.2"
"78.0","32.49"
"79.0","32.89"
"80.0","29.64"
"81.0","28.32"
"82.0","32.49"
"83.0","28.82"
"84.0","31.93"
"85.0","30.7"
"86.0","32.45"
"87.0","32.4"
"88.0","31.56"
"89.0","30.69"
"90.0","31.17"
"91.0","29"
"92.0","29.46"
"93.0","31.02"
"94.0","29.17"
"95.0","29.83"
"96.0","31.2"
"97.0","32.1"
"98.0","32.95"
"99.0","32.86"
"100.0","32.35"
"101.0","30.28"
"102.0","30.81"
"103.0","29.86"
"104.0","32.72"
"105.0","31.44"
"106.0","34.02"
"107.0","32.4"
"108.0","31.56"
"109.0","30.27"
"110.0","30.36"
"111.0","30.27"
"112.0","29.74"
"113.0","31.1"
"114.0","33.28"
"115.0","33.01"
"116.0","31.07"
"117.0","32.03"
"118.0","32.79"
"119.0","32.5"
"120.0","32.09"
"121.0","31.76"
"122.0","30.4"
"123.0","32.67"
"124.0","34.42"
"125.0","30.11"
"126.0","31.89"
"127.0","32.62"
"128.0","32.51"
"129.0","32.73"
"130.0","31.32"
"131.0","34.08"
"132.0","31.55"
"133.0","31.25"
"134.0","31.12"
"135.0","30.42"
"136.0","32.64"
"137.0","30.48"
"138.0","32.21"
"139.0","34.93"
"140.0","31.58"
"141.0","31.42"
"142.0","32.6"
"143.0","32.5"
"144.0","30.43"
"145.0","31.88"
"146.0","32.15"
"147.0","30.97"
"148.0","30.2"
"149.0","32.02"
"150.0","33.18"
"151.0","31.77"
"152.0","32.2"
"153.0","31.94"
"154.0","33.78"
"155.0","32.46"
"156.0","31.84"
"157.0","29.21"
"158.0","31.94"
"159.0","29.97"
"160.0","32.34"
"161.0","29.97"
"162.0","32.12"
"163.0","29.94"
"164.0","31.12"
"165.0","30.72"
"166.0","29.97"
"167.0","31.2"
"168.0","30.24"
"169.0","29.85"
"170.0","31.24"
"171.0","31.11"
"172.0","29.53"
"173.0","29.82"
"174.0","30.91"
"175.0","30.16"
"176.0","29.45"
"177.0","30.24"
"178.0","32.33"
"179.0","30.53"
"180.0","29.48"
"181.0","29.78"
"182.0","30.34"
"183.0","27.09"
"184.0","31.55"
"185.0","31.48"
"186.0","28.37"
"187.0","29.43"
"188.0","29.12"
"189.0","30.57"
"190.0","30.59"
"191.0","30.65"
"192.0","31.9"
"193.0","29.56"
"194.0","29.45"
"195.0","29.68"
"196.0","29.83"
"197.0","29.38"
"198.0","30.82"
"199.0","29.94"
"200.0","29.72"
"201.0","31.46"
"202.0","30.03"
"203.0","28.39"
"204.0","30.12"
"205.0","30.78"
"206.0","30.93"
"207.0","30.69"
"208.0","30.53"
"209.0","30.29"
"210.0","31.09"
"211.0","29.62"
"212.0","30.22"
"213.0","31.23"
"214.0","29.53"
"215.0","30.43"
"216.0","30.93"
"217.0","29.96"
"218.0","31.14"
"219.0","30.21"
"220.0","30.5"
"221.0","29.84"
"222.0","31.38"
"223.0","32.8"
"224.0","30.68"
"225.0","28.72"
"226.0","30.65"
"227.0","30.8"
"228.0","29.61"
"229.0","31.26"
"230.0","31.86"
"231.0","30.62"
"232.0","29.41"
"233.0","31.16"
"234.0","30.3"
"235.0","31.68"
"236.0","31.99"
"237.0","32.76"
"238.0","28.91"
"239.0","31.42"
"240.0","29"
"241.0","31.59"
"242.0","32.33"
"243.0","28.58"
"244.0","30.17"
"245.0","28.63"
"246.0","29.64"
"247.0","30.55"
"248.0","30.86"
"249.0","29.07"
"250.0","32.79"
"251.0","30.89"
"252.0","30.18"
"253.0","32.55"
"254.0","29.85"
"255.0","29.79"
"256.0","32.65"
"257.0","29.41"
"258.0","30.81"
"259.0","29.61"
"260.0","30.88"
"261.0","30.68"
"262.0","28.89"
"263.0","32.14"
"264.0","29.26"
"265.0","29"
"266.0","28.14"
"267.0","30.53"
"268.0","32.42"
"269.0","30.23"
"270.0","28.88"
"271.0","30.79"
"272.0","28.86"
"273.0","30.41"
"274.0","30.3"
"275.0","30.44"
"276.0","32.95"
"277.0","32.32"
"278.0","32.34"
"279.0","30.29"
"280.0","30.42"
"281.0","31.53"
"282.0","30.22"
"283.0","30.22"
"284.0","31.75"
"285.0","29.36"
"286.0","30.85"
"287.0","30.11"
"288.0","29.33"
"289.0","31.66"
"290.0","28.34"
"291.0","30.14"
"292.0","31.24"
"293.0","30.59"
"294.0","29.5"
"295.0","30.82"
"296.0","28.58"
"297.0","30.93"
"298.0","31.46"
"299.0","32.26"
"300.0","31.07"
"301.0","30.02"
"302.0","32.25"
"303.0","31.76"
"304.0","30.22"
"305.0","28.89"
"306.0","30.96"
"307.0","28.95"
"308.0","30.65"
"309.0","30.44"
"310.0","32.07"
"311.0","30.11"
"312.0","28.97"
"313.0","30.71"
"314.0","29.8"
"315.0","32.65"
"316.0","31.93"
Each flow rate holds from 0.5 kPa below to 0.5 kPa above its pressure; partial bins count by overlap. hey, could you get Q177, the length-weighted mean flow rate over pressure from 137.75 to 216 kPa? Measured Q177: 30.7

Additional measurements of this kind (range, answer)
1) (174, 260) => 30.4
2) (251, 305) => 30.5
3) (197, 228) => 30.4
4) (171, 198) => 30.1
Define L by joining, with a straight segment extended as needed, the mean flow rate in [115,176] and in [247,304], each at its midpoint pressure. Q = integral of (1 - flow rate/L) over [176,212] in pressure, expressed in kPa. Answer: 1.20 kPa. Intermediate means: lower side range 31.6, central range 30.2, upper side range 30.6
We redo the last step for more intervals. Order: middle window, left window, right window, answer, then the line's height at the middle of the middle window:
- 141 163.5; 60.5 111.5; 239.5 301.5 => -0.6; 30.8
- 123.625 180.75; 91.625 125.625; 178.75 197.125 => -1.4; 30.7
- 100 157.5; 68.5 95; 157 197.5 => -2.4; 30.5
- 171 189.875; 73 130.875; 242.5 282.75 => 0.6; 31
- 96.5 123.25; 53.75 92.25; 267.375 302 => -0.8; 30.8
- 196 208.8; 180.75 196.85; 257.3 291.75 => -0.1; 30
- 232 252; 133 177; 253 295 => 0.0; 30.7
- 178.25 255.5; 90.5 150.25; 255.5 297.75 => 1.3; 30.9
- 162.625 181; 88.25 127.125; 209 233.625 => 0.3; 31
